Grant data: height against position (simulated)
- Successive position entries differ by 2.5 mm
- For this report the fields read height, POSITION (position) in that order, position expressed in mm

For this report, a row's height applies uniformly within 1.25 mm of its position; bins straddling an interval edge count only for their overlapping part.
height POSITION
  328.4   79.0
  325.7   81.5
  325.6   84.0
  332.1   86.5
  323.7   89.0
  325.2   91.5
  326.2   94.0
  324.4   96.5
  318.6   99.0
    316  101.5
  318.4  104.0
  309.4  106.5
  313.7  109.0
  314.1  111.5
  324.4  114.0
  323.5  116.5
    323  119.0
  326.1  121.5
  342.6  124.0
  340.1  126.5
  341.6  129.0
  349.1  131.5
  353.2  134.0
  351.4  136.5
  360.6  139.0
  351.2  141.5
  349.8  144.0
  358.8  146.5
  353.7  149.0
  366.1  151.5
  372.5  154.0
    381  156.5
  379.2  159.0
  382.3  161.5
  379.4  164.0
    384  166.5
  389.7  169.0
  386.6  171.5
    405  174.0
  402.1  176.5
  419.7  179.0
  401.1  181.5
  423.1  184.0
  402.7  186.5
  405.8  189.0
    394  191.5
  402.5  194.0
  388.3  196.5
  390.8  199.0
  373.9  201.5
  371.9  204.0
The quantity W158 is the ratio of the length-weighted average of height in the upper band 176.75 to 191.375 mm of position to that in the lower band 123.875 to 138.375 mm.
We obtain 1.2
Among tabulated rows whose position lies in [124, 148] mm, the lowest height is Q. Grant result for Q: 340.1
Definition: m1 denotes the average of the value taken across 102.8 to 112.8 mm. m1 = 314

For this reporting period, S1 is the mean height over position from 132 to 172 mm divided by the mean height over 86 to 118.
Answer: 1.15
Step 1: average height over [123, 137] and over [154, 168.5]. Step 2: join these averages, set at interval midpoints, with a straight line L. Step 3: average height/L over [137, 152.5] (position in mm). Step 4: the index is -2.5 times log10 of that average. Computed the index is 0.02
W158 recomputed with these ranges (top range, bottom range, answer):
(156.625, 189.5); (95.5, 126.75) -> 1.23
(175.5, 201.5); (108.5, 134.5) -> 1.21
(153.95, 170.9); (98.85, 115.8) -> 1.21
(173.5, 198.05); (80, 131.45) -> 1.24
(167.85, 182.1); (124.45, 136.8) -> 1.16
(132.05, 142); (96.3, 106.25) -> 1.11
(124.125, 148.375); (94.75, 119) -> 1.10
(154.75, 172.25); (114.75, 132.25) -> 1.14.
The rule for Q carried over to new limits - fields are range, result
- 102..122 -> 309.4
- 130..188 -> 349.1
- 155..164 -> 379.2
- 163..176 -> 379.4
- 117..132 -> 323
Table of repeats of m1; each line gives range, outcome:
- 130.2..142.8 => 353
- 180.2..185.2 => 412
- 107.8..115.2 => 317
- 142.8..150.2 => 354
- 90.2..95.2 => 326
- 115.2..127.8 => 331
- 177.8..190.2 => 410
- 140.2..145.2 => 351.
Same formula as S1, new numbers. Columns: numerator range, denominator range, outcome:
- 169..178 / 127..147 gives 1.13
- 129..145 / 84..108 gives 1.09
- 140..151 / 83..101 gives 1.09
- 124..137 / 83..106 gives 1.07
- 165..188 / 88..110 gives 1.26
